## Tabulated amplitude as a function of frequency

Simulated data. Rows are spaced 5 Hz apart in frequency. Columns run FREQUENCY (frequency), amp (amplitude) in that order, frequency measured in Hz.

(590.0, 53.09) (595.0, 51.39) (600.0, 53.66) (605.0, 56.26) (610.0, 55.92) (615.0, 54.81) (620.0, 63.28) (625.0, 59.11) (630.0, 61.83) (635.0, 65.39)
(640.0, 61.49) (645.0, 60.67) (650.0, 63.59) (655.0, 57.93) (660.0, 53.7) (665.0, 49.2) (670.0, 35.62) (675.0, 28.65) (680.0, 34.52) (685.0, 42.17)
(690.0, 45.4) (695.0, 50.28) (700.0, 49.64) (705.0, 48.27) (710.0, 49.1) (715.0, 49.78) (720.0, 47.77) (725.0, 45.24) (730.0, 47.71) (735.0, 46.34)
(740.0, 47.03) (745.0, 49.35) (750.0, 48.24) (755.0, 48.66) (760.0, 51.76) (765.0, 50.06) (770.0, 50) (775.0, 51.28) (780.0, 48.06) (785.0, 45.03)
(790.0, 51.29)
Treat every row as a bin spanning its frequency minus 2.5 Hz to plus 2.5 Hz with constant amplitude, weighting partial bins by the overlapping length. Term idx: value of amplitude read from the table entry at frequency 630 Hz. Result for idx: 61.83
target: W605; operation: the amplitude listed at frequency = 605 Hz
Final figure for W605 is 56.26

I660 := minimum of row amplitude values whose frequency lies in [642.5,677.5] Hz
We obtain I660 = 28.65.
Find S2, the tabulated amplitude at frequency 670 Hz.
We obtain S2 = 35.62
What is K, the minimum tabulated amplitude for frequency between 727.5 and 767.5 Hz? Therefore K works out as 46.34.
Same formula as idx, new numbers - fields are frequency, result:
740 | 47.03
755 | 48.66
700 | 49.64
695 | 50.28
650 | 63.59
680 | 34.52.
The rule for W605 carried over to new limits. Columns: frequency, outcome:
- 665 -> 49.2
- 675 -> 28.65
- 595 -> 51.39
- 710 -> 49.1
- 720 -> 47.77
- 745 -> 49.35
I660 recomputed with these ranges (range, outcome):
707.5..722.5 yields 47.77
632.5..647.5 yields 60.67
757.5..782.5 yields 48.06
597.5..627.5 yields 53.66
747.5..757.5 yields 48.24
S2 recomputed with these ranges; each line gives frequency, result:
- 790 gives 51.29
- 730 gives 47.71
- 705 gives 48.27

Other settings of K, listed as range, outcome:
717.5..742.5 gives 45.24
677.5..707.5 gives 34.52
